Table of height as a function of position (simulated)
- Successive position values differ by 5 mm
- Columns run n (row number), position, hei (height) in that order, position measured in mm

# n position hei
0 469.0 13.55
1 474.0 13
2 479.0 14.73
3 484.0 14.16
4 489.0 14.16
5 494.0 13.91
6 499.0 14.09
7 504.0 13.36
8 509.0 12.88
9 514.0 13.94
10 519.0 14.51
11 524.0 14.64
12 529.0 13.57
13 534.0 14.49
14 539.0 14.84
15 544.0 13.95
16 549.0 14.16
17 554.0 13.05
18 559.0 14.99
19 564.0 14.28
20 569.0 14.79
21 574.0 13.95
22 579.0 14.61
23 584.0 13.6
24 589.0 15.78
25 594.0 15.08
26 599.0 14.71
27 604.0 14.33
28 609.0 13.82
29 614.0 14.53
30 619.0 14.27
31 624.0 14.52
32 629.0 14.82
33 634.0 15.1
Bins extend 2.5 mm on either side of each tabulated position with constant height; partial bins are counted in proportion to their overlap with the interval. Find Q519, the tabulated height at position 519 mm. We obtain 14.51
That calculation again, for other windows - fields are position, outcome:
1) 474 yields 13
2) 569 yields 14.79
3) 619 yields 14.27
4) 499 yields 14.09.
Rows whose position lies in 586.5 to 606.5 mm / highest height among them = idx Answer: 15.78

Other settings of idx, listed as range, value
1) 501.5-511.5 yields 13.36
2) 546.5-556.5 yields 14.16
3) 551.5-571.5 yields 14.99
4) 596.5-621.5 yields 14.71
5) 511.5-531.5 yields 14.64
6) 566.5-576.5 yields 14.79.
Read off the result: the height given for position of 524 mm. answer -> 14.64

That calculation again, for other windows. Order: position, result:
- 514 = 13.94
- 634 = 15.1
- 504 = 13.36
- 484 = 14.16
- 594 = 15.08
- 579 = 14.61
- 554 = 13.05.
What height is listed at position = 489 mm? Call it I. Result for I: 14.16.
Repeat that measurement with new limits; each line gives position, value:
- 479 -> 14.73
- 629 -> 14.82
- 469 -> 13.55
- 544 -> 13.95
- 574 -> 13.95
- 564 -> 14.28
